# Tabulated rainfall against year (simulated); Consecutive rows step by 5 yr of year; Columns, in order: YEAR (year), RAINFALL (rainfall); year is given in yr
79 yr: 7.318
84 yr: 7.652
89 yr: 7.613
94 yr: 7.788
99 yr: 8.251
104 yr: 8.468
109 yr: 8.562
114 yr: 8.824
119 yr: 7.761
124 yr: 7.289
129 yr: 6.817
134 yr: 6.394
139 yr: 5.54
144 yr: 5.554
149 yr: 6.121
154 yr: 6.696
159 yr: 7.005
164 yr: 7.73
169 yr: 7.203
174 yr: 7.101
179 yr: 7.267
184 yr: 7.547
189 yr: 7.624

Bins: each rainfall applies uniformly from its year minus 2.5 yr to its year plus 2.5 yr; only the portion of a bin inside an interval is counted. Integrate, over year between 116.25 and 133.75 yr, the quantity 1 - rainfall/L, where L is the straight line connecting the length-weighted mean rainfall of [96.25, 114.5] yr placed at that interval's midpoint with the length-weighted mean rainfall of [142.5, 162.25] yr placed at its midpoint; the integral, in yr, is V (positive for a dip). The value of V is 1.0 yr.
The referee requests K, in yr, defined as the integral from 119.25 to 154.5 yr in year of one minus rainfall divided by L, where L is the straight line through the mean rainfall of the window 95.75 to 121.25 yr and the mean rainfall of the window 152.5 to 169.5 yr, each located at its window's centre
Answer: 6.0 yr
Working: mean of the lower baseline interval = 8.36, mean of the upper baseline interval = 7.18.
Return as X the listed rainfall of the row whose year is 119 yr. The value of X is 7.761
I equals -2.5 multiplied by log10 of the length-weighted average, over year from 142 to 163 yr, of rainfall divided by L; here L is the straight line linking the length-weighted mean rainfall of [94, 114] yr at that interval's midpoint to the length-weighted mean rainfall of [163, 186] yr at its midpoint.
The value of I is 0.18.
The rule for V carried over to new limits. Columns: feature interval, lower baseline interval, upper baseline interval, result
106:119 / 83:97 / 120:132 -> -2.07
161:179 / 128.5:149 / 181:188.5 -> -0.70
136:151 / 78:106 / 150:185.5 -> 3.33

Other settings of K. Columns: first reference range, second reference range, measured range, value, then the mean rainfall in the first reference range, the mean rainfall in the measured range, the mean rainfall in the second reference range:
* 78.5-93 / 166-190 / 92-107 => -1.3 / 7.58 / 8.19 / 7.34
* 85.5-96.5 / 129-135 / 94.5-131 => -4.6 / 7.7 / 8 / 6.57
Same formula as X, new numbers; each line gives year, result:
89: 7.613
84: 7.652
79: 7.318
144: 5.554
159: 7.005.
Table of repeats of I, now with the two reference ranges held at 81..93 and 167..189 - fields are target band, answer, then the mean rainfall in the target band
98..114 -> -0.13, 8.51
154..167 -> 0.02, 7.23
